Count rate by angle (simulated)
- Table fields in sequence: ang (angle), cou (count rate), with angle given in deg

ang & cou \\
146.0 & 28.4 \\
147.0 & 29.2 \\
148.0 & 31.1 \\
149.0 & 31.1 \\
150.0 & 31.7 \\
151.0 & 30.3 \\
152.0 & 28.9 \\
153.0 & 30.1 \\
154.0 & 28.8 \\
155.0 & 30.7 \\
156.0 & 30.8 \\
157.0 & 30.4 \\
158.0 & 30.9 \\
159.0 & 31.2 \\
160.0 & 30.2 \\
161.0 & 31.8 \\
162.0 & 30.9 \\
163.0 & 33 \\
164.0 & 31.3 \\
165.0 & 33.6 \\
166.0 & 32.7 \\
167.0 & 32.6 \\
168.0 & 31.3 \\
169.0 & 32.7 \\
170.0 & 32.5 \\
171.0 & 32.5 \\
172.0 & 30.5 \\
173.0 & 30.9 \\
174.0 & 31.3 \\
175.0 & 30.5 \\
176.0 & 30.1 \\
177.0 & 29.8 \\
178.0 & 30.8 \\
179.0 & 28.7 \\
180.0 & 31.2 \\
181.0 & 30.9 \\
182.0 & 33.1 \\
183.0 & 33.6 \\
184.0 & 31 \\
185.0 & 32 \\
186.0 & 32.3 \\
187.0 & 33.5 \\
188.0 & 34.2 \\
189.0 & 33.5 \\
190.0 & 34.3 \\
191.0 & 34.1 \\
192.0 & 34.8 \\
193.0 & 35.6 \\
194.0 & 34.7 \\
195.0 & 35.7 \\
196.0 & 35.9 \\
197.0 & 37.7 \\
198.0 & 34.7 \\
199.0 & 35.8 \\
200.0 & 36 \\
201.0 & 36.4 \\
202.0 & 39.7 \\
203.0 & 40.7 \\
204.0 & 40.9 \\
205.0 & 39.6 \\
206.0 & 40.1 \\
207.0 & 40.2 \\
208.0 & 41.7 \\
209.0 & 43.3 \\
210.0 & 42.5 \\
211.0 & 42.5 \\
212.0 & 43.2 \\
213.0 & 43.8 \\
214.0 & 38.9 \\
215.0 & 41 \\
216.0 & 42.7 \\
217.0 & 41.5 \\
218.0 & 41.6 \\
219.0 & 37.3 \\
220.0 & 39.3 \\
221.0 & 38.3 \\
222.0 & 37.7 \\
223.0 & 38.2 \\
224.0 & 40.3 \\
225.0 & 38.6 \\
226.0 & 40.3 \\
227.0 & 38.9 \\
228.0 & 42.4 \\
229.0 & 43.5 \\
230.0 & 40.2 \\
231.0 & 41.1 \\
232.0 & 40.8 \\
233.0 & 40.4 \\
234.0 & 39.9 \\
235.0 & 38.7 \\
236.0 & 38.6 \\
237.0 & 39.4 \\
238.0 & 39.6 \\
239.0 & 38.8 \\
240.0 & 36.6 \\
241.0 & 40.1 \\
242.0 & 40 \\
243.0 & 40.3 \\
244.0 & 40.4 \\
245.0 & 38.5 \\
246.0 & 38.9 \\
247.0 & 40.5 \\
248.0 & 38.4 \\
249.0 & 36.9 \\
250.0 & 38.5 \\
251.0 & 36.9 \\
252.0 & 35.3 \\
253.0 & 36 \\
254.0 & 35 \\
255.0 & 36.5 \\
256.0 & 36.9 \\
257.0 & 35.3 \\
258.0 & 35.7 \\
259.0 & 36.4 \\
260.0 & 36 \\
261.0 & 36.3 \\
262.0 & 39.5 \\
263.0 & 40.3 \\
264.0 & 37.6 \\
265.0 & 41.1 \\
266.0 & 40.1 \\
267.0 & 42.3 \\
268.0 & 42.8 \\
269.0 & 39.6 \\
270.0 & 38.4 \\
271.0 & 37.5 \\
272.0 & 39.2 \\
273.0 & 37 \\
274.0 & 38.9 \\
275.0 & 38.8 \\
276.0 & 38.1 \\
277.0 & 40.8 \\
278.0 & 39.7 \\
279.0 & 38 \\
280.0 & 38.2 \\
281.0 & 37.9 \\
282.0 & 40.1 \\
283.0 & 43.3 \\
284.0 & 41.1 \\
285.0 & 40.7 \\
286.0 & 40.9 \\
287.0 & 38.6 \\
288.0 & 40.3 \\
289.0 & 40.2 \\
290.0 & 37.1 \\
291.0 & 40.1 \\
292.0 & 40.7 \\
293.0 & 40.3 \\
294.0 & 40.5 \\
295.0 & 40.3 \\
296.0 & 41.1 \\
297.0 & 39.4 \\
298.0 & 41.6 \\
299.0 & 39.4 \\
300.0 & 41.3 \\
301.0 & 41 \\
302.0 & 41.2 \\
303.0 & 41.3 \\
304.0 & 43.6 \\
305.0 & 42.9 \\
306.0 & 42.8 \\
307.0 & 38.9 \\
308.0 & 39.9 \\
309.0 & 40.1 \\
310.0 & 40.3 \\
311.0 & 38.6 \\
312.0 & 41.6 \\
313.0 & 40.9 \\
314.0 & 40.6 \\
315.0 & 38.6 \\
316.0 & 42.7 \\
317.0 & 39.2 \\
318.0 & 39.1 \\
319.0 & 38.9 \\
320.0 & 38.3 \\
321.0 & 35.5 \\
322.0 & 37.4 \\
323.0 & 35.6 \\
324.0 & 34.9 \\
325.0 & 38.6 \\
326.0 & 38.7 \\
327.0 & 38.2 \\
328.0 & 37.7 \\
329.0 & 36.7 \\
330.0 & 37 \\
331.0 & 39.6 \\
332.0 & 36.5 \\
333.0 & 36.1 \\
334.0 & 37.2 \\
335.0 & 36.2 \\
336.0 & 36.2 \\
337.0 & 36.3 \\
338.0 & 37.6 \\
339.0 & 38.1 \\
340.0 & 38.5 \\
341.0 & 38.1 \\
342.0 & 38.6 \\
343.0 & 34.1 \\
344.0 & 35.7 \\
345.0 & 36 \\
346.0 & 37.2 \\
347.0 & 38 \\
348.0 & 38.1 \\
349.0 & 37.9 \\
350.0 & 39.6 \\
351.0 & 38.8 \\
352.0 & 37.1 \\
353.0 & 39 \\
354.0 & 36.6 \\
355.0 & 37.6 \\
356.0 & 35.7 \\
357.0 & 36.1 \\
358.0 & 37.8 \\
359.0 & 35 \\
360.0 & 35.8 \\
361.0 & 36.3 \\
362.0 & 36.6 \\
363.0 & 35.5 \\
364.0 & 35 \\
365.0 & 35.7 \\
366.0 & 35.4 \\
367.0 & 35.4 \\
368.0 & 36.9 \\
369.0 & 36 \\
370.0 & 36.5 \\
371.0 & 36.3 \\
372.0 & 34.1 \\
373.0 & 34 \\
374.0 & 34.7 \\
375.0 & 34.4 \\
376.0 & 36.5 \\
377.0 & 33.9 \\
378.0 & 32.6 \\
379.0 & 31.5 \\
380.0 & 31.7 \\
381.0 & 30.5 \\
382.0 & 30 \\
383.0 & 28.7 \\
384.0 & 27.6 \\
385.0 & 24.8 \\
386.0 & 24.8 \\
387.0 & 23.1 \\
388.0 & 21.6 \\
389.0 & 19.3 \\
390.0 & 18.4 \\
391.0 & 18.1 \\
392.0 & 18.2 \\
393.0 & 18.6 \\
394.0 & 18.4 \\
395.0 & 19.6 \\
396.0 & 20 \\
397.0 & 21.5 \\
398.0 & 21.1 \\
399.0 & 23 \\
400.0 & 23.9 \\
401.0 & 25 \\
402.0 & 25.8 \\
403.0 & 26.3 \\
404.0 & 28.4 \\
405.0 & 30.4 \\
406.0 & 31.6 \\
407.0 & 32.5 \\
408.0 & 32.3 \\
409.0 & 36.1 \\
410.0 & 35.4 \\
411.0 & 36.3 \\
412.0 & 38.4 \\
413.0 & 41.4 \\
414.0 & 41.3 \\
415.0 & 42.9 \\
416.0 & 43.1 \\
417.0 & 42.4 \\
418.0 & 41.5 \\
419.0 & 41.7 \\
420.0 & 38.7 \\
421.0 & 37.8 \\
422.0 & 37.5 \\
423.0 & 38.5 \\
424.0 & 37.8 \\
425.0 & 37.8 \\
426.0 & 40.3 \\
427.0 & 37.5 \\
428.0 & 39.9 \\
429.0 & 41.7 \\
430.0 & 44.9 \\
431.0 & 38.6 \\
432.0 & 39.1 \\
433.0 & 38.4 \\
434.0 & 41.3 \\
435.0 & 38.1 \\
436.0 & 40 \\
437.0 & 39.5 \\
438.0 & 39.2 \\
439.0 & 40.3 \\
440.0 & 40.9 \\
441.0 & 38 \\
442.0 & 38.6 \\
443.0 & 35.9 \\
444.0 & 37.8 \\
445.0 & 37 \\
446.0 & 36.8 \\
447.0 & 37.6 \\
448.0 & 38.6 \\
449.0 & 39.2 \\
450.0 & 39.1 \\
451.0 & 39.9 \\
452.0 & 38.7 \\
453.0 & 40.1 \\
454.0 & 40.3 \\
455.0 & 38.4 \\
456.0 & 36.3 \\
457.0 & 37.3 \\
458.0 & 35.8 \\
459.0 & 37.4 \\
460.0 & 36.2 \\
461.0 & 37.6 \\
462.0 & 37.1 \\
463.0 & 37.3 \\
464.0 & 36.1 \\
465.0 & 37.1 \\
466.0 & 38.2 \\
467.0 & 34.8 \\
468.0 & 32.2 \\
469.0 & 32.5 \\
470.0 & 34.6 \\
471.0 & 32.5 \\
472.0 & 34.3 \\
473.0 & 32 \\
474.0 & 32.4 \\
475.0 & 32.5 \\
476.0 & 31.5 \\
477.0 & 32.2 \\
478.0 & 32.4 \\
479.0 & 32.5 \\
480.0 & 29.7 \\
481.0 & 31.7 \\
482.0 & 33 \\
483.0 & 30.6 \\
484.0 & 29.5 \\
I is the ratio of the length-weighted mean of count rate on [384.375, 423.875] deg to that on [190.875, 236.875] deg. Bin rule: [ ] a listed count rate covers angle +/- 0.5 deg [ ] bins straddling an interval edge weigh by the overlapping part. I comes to 0.8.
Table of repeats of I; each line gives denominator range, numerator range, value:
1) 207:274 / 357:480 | 0.87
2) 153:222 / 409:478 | 1.08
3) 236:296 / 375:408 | 0.66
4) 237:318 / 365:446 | 0.84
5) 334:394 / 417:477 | 1.13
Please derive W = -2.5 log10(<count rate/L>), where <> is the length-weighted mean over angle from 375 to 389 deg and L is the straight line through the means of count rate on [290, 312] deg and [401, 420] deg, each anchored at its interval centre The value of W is 0.27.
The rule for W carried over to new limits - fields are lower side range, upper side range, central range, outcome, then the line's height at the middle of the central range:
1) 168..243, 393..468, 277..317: -0.11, 36.6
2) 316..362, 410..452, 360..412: 0.29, 38.4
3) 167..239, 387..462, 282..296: -0.12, 36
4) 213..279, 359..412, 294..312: -0.16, 35.1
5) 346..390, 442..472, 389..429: 0.11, 35.2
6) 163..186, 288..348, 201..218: -0.23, 33.4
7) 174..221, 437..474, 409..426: -0.07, 37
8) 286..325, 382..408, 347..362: -0.19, 31.1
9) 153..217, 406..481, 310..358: -0.05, 36.2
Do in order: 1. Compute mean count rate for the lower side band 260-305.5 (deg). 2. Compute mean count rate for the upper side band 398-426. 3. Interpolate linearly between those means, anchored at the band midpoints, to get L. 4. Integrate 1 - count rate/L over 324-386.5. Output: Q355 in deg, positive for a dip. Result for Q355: 2.6 deg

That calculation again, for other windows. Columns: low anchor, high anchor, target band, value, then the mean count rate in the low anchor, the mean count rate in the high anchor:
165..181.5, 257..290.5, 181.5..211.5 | -3.2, 31.3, 39.1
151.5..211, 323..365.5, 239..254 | -1.4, 33.8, 37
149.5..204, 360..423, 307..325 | -4.0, 32.7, 31.3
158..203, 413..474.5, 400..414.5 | 1.9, 33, 38.2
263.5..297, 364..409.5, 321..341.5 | -1.7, 39.7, 28.4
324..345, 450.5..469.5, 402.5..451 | -1.4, 37.2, 37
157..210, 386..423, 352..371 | -3.5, 34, 29.8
